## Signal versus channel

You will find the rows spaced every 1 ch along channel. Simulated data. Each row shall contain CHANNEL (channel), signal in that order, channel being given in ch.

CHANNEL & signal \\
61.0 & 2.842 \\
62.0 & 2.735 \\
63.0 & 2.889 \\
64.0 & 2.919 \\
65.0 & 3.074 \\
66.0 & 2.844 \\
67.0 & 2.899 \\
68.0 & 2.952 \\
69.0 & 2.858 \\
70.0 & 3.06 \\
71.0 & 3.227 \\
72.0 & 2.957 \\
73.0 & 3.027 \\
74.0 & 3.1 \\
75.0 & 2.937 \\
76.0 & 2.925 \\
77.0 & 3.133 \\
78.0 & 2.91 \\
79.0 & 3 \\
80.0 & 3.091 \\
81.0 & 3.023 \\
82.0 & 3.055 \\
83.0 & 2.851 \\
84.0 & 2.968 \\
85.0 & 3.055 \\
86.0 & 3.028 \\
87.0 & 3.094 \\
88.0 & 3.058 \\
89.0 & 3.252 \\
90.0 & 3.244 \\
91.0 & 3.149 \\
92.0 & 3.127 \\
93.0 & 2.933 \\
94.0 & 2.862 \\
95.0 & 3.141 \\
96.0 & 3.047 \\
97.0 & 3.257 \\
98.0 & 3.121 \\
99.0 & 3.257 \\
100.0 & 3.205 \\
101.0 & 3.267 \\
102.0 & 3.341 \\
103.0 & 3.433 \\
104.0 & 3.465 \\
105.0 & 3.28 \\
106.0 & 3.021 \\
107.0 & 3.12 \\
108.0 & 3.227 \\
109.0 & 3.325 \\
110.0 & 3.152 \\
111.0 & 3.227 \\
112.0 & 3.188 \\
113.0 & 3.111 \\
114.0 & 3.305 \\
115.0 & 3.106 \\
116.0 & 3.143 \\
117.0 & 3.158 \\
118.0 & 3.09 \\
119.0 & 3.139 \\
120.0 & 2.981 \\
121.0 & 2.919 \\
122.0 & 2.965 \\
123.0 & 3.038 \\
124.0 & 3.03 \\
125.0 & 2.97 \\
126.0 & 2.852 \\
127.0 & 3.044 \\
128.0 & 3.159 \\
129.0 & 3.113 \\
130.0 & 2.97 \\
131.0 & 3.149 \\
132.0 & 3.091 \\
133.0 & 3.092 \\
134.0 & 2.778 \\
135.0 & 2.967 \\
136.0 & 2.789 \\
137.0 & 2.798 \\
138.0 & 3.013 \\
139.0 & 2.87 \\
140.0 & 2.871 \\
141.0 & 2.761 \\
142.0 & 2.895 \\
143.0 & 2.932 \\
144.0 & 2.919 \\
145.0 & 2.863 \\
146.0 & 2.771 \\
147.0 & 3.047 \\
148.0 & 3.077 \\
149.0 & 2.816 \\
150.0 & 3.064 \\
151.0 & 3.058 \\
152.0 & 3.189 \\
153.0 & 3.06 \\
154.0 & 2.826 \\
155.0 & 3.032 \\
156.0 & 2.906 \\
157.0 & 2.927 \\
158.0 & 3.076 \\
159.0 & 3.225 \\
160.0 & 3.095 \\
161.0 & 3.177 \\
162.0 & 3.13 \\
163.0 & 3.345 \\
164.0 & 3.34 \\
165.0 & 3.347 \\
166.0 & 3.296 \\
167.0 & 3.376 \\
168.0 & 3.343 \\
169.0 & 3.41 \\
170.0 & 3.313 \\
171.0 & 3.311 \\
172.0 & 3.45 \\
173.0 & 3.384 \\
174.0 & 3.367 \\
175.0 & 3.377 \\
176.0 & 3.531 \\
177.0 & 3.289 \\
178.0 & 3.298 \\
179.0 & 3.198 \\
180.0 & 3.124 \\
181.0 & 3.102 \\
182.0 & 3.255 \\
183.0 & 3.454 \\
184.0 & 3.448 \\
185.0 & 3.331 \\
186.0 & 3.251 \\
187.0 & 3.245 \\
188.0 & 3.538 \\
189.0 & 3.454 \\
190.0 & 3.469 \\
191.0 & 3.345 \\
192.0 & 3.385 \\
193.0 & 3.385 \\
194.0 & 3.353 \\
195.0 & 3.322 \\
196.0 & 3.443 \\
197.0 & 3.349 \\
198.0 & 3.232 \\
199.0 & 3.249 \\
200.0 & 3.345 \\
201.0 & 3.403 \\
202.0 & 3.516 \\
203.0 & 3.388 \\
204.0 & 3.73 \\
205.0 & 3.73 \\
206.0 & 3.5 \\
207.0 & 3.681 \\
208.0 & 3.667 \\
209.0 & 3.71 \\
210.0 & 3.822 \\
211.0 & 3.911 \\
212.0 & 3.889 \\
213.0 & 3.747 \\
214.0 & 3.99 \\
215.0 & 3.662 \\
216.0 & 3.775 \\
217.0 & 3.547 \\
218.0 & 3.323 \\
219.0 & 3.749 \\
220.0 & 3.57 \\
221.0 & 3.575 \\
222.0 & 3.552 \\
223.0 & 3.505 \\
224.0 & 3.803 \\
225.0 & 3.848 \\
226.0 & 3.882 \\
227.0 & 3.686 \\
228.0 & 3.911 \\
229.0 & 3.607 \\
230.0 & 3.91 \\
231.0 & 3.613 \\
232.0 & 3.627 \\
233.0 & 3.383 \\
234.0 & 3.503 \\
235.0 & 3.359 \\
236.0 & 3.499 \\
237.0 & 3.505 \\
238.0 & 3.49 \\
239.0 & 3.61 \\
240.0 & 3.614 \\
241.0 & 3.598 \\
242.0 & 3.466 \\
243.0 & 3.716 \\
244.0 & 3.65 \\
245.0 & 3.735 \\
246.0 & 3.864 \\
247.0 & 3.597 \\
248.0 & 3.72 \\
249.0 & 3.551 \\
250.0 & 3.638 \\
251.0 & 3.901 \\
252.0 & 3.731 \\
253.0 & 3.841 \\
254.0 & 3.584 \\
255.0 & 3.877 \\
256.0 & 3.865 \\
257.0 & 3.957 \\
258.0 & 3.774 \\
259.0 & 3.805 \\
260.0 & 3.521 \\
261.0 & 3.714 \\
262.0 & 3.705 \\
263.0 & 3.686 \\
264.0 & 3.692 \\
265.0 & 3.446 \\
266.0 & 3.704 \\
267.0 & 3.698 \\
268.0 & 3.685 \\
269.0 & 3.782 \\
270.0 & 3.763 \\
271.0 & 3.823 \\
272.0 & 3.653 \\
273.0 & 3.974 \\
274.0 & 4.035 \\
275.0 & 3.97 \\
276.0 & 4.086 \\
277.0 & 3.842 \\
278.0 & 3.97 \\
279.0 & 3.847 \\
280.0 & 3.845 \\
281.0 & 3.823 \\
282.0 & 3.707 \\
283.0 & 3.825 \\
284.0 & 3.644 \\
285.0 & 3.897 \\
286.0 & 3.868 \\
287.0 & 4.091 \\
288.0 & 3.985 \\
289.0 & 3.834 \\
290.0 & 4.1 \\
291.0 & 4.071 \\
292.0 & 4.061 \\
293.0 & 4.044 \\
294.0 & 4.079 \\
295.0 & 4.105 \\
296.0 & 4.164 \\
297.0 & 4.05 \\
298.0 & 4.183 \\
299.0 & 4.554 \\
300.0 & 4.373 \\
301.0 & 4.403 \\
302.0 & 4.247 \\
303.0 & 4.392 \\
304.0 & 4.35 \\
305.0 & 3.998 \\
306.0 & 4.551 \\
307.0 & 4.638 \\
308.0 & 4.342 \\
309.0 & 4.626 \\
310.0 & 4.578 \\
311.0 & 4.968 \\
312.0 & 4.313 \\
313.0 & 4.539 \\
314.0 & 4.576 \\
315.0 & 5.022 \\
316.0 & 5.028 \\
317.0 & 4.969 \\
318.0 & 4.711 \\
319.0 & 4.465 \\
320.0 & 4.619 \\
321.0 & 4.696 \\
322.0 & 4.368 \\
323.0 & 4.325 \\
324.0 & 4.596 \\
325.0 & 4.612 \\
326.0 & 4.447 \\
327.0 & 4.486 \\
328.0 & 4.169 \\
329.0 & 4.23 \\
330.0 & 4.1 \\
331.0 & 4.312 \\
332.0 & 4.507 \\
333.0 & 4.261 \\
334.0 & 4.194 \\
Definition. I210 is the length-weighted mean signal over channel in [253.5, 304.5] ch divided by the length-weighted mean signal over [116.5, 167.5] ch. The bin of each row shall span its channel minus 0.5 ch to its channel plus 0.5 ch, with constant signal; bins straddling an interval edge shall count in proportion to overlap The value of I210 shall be 1.30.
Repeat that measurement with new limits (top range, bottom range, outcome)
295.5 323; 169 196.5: 1.34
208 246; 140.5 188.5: 1.15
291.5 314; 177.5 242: 1.23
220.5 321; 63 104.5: 1.28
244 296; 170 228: 1.09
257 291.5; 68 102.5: 1.24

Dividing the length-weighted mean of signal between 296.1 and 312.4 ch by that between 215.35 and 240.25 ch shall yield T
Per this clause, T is 1.22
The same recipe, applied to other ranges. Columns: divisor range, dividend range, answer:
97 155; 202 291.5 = 1.22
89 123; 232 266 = 1.16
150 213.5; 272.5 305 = 1.21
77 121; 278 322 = 1.37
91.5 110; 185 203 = 1.06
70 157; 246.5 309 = 1.29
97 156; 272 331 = 1.39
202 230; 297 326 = 1.23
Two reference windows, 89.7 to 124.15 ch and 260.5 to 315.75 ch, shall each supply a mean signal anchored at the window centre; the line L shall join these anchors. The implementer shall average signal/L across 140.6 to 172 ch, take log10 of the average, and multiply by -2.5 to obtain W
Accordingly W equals 0.10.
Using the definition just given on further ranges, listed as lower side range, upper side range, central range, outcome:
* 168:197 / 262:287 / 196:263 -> -0.02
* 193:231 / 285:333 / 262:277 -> 0.08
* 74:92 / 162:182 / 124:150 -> 0.09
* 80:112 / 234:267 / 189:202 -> 0.04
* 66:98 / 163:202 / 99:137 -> 0.01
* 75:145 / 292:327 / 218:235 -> 0.07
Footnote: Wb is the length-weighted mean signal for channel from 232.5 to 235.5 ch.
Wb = 3.42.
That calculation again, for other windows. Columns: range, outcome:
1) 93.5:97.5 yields 3.08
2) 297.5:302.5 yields 4.35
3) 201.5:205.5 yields 3.59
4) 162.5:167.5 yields 3.34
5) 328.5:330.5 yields 4.17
